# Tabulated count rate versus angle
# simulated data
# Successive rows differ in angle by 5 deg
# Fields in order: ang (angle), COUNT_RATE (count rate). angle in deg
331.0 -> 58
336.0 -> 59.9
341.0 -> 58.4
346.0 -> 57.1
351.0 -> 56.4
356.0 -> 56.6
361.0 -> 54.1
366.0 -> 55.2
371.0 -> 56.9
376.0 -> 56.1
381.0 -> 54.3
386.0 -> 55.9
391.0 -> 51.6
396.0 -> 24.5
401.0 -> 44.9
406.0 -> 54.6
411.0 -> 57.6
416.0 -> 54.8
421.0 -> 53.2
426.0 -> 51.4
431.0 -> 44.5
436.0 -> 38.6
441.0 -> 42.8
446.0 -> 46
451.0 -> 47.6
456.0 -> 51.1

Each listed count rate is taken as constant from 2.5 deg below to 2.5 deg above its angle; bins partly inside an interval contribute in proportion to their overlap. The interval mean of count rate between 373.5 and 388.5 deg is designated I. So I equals 55.4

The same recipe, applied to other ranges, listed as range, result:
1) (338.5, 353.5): 57.3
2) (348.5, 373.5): 55.8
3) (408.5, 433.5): 52.3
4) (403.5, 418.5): 55.7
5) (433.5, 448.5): 42.5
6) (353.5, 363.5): 55.4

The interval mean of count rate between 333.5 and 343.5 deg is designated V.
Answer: 59.1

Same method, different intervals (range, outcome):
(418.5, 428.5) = 52.3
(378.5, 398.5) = 46.6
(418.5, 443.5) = 46.1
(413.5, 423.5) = 54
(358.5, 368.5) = 54.6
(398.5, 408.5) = 49.8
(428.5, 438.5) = 41.5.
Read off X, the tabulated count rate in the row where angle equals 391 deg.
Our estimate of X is 51.6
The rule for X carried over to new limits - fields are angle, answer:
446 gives 46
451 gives 47.6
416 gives 54.8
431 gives 44.5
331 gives 58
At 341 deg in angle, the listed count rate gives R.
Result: 58.4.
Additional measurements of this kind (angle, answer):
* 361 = 54.1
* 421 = 53.2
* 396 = 24.5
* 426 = 51.4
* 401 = 44.9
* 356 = 56.6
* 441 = 42.8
